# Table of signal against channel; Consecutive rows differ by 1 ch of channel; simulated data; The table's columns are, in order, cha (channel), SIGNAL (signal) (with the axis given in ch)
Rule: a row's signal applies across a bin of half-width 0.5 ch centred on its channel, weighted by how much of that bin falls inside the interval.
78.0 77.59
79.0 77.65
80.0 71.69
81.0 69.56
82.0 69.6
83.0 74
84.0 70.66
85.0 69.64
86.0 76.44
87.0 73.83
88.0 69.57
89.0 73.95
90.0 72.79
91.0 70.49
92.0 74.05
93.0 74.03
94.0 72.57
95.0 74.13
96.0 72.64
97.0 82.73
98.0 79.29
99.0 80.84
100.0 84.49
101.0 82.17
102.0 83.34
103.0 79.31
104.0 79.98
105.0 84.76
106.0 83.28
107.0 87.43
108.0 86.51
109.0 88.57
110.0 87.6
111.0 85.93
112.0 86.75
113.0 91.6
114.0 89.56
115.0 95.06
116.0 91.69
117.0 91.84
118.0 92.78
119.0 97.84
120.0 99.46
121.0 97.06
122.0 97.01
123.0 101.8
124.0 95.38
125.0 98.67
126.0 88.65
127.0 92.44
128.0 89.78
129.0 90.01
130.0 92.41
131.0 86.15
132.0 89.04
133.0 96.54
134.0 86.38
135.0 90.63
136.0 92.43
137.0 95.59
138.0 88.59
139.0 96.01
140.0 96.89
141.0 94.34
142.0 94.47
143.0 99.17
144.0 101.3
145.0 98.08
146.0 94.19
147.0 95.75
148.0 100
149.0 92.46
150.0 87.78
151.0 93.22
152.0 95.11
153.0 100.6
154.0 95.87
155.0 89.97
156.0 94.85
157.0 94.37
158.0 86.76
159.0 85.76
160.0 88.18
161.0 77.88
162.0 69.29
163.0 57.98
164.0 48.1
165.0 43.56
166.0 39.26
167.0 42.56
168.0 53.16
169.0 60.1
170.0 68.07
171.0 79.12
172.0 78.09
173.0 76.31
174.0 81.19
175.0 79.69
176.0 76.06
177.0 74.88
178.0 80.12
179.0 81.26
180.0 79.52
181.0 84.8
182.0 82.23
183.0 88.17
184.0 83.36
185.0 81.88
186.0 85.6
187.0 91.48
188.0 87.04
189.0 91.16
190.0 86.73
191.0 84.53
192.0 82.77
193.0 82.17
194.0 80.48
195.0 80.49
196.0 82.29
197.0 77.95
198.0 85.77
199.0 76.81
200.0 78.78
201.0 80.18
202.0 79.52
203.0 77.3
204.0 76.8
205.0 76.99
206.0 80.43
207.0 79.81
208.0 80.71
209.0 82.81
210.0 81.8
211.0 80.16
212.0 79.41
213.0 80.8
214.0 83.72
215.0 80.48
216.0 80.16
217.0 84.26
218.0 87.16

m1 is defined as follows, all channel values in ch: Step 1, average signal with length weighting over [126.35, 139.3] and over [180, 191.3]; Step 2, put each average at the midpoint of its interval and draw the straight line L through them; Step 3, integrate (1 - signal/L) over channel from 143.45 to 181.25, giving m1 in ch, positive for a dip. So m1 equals 3.7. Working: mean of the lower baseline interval 91.1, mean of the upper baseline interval 85.8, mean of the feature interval 79.6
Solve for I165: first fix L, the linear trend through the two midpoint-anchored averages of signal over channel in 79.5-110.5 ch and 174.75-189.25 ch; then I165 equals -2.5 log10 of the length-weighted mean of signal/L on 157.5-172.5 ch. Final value 0.248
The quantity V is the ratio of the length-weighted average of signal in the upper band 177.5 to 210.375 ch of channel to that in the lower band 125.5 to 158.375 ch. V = 0.9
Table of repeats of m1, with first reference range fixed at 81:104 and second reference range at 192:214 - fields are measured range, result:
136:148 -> -2.8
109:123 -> -3.0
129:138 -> -1.6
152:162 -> -1.5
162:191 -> 2.0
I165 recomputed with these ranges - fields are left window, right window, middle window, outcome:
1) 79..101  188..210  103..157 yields -0.200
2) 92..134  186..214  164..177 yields 0.283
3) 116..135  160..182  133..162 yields -0.141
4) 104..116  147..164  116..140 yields -0.070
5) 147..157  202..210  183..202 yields -0.001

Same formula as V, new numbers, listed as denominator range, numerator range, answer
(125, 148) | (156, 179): 0.76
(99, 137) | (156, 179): 0.79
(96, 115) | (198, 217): 0.95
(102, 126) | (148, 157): 1.04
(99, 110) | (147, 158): 1.12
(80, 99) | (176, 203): 1.12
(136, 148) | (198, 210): 0.83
